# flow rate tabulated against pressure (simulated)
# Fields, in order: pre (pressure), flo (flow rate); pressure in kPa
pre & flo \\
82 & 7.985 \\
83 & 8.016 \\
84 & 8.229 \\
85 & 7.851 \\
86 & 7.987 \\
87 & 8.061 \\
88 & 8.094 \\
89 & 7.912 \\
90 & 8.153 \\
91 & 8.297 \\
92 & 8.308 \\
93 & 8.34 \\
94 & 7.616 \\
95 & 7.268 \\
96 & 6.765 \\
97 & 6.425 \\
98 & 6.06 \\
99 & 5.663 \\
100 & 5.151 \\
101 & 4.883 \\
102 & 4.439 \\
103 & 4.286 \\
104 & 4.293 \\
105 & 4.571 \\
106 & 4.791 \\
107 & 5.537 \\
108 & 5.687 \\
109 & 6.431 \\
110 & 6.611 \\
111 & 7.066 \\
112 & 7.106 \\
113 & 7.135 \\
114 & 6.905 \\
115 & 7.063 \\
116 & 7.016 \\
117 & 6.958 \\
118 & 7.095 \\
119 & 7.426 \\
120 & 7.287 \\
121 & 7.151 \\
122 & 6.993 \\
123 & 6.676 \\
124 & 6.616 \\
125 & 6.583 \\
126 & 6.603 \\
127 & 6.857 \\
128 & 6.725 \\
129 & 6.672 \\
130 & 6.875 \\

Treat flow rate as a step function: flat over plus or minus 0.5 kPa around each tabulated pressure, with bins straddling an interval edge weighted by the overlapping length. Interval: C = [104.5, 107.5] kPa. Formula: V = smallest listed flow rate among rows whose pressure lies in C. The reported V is 4.571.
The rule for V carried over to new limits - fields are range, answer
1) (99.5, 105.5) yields 4.286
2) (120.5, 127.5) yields 6.583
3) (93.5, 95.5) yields 7.268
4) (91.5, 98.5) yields 6.06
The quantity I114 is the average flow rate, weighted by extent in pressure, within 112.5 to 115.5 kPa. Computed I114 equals 7.03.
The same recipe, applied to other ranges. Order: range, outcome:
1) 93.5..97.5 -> 7.02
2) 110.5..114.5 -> 7.05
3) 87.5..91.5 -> 8.11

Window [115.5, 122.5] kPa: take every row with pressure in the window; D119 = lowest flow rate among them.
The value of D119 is 6.958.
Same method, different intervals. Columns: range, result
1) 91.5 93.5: 8.308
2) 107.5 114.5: 5.687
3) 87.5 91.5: 7.912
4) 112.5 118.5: 6.905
